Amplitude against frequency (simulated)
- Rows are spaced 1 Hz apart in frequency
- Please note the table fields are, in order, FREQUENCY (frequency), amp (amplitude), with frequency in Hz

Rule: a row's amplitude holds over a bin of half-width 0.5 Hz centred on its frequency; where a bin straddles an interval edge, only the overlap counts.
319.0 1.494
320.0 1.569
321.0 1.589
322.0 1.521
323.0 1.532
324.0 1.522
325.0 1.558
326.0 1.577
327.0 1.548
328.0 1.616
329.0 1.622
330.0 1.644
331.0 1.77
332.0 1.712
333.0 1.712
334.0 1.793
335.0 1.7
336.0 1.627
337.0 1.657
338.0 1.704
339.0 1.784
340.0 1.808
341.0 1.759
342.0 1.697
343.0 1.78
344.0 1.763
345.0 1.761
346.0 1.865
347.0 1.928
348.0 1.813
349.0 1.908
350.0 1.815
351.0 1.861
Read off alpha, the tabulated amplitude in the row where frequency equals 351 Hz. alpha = 1.861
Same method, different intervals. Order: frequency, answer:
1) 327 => 1.548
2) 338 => 1.704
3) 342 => 1.697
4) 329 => 1.622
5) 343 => 1.78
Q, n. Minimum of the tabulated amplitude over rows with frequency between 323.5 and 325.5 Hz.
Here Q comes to 1.522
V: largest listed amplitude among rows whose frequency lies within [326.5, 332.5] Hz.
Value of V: 1.77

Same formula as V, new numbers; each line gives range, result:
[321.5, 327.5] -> 1.577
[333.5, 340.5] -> 1.808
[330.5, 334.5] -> 1.793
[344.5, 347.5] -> 1.928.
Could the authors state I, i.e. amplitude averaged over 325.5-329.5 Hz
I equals 1.59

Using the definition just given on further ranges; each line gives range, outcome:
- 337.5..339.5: 1.74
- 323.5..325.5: 1.54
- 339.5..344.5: 1.76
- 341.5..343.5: 1.74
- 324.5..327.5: 1.56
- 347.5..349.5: 1.86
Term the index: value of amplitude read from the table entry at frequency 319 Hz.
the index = 1.494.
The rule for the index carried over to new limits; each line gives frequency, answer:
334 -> 1.793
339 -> 1.784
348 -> 1.813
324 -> 1.522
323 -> 1.532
